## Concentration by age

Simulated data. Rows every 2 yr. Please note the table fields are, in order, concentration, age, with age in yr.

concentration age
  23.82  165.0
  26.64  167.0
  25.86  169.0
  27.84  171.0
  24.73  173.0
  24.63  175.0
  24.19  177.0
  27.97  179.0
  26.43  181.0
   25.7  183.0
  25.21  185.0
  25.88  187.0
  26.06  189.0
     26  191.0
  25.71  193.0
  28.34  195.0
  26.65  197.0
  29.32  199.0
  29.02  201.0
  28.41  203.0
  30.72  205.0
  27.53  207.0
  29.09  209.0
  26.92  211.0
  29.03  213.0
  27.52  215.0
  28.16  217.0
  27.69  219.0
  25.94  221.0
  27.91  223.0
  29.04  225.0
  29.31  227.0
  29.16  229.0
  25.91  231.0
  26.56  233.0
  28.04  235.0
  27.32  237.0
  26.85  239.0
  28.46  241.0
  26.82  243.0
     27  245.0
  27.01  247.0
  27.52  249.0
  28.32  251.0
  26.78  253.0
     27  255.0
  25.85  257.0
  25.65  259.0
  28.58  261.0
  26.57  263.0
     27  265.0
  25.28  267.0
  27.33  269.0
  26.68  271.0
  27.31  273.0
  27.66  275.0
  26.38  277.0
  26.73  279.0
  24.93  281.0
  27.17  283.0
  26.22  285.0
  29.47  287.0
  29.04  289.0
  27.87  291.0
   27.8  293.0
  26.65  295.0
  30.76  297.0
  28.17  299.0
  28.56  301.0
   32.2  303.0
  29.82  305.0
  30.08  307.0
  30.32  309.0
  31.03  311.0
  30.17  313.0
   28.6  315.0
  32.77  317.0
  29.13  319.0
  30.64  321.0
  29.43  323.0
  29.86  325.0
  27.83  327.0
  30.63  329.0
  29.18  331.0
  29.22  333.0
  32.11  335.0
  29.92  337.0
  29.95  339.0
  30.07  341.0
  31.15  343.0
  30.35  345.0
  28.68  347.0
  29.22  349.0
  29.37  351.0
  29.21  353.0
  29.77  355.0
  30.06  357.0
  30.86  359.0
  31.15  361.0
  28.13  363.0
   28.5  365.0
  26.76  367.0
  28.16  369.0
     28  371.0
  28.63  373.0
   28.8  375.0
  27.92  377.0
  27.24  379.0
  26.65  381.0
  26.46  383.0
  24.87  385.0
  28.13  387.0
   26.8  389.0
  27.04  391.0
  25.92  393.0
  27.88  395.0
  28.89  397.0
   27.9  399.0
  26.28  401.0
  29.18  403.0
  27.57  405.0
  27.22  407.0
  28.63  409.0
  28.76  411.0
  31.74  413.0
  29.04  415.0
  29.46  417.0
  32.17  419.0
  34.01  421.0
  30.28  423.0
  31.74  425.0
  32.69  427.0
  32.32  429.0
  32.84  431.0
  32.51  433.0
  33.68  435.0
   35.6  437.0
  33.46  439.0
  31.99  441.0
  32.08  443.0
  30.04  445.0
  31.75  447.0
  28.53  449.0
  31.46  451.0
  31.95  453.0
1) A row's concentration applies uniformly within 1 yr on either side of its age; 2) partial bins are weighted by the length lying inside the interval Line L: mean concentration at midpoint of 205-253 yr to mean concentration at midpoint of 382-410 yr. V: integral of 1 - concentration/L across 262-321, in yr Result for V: -1.7 yr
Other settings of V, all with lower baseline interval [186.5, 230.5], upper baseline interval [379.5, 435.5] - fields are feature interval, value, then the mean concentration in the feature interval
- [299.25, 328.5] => -1.42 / 30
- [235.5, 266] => 1.13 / 27.1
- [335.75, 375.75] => -0.64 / 29.4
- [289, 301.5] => 0.06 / 28.4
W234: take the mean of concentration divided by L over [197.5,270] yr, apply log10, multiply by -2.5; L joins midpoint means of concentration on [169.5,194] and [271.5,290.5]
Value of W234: -0.04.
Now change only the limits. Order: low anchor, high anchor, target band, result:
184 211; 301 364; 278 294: 0.07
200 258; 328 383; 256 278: 0.06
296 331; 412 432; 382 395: 0.17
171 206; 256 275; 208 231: -0.05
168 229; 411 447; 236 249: 0.04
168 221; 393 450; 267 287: 0.06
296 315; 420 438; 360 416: 0.14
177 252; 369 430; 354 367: -0.04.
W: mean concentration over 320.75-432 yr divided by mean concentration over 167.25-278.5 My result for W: 1.1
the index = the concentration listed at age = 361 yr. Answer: 31.15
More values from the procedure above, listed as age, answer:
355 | 29.77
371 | 28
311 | 31.03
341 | 30.07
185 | 25.21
